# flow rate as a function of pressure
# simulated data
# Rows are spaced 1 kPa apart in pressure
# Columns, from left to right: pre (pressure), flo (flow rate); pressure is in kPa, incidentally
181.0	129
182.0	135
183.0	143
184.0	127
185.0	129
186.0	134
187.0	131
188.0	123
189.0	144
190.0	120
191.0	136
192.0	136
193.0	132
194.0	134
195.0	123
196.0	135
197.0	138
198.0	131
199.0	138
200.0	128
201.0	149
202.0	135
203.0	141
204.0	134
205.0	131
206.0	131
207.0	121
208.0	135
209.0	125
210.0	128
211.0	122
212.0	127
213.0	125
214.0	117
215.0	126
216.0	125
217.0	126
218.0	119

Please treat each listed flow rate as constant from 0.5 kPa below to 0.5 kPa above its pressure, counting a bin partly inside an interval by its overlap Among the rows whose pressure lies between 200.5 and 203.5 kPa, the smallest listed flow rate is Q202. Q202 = 135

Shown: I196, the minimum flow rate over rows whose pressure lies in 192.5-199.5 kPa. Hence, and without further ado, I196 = 123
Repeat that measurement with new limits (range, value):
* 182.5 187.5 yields 127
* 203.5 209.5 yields 121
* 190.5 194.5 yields 132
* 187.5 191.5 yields 120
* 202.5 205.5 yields 131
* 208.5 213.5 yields 122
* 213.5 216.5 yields 117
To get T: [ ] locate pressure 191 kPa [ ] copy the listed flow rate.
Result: 136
